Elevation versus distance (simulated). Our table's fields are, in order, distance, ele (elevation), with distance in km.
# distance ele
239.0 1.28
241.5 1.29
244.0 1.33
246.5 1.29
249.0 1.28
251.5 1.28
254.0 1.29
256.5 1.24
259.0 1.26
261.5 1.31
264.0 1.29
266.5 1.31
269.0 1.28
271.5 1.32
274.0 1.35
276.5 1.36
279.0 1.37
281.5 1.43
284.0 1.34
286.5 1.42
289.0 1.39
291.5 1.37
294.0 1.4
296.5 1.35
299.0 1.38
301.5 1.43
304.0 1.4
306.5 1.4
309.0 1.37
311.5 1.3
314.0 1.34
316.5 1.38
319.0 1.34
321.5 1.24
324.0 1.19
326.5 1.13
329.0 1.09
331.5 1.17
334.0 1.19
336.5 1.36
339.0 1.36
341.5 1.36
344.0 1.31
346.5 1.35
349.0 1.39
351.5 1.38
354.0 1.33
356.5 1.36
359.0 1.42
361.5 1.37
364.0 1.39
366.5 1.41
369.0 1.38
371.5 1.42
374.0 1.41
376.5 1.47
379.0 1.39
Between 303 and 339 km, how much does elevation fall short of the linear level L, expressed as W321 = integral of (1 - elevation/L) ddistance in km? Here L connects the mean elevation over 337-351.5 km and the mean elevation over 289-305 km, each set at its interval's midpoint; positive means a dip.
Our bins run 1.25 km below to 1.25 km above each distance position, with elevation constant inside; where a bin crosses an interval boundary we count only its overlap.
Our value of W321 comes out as 2.4 km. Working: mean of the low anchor 1.39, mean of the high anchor 1.36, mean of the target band 1.28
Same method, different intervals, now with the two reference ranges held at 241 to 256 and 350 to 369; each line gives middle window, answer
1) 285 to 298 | -0.6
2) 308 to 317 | 0.0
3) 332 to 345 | 0.5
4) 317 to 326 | 0.6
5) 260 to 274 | 0.0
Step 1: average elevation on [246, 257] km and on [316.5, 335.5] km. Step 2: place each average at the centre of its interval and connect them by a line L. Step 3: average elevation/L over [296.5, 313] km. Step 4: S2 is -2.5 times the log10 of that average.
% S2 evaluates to -0.125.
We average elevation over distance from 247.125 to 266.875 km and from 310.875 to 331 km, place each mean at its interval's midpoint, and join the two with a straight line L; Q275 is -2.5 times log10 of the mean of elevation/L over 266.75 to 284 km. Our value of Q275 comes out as -0.06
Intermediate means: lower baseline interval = 1.28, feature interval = 1.35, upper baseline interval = 1.25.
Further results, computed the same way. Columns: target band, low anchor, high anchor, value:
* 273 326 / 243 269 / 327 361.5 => -0.05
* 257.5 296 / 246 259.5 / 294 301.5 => -0.01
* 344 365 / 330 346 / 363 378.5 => -0.01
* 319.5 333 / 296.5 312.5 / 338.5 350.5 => 0.16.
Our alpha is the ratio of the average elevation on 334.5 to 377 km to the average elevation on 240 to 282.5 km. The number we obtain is 1.05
